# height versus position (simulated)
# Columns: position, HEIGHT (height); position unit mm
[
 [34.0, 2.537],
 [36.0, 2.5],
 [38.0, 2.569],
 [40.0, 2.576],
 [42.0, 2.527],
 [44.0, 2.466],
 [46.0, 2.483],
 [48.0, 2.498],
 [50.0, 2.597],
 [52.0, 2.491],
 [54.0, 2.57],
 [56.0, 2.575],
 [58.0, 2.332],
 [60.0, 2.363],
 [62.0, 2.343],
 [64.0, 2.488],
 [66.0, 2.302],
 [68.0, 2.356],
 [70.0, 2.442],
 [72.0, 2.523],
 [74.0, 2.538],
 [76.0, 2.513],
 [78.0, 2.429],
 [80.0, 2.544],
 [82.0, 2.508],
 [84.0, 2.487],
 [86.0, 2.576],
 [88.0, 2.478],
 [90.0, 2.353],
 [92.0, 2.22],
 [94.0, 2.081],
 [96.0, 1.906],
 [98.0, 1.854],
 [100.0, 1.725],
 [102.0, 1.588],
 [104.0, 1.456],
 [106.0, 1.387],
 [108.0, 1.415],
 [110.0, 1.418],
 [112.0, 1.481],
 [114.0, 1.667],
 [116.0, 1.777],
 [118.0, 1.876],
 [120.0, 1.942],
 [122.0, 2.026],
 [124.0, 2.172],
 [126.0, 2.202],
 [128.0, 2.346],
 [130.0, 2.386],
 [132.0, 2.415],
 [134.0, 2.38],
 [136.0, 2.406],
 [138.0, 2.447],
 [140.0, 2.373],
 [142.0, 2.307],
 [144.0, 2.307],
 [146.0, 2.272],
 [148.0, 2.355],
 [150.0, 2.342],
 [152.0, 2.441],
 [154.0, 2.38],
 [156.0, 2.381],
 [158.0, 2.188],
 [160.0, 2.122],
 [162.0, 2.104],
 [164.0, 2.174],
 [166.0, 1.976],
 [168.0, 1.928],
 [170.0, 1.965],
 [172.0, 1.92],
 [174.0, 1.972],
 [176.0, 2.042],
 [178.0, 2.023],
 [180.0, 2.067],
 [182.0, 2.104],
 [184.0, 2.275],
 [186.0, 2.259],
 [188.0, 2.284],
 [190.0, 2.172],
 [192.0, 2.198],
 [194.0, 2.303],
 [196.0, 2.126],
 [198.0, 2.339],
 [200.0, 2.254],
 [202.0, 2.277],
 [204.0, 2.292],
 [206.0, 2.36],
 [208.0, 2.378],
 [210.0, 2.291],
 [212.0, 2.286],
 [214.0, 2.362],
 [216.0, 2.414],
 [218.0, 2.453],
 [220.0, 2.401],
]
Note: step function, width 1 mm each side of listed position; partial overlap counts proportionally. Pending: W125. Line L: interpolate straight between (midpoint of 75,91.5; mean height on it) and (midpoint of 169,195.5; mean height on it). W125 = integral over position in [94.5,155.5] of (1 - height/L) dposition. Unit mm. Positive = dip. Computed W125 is 7.3 mm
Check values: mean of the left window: 2.48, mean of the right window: 2.12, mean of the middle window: 2.04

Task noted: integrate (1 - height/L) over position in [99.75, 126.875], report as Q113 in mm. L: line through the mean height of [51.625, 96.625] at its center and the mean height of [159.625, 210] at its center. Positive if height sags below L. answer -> 7.0 mm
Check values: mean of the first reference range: 2.41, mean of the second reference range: 2.16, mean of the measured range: 1.72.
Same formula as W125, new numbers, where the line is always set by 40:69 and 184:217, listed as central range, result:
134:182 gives 2.9 mm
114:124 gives 2.0 mm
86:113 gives 6.5 mm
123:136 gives 0.3 mm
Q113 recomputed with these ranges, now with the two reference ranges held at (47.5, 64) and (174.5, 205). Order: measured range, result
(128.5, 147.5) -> -0.5 mm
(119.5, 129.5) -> 0.7 mm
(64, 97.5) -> 0.5 mm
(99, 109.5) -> 3.8 mm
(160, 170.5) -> 1.0 mm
